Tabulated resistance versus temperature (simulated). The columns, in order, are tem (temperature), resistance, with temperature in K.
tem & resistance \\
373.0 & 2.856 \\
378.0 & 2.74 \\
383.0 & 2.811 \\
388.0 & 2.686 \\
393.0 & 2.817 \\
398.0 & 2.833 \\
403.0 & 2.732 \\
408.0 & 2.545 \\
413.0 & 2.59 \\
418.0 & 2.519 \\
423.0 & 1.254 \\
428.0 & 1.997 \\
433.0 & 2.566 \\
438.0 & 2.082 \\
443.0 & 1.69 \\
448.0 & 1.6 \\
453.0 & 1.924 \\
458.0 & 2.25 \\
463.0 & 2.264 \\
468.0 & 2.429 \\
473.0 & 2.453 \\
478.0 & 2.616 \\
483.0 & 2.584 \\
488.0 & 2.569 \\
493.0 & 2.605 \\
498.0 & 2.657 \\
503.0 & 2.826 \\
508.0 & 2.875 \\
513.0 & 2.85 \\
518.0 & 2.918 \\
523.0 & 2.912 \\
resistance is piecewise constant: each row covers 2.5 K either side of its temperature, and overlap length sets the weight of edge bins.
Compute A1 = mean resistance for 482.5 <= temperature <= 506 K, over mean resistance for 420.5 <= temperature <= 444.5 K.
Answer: 1.4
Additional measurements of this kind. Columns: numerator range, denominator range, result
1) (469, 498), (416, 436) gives 1.24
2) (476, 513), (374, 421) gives 1.00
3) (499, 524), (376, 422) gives 1.08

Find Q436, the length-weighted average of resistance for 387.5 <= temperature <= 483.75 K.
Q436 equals 2.31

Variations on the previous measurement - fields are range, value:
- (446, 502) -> 2.38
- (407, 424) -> 2.28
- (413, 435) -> 2.13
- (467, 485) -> 2.53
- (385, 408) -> 2.74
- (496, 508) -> 2.77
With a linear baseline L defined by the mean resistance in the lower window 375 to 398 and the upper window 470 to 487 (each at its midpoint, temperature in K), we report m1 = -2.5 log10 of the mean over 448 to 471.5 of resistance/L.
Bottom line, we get 0.20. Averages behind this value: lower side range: 2.77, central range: 2.16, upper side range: 2.55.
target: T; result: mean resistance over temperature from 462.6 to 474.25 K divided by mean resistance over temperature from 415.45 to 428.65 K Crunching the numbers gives 1.3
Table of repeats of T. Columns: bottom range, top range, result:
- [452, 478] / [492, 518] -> 1.20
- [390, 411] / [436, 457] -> 0.68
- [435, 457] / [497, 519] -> 1.51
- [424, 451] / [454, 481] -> 1.22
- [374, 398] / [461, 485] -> 0.89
